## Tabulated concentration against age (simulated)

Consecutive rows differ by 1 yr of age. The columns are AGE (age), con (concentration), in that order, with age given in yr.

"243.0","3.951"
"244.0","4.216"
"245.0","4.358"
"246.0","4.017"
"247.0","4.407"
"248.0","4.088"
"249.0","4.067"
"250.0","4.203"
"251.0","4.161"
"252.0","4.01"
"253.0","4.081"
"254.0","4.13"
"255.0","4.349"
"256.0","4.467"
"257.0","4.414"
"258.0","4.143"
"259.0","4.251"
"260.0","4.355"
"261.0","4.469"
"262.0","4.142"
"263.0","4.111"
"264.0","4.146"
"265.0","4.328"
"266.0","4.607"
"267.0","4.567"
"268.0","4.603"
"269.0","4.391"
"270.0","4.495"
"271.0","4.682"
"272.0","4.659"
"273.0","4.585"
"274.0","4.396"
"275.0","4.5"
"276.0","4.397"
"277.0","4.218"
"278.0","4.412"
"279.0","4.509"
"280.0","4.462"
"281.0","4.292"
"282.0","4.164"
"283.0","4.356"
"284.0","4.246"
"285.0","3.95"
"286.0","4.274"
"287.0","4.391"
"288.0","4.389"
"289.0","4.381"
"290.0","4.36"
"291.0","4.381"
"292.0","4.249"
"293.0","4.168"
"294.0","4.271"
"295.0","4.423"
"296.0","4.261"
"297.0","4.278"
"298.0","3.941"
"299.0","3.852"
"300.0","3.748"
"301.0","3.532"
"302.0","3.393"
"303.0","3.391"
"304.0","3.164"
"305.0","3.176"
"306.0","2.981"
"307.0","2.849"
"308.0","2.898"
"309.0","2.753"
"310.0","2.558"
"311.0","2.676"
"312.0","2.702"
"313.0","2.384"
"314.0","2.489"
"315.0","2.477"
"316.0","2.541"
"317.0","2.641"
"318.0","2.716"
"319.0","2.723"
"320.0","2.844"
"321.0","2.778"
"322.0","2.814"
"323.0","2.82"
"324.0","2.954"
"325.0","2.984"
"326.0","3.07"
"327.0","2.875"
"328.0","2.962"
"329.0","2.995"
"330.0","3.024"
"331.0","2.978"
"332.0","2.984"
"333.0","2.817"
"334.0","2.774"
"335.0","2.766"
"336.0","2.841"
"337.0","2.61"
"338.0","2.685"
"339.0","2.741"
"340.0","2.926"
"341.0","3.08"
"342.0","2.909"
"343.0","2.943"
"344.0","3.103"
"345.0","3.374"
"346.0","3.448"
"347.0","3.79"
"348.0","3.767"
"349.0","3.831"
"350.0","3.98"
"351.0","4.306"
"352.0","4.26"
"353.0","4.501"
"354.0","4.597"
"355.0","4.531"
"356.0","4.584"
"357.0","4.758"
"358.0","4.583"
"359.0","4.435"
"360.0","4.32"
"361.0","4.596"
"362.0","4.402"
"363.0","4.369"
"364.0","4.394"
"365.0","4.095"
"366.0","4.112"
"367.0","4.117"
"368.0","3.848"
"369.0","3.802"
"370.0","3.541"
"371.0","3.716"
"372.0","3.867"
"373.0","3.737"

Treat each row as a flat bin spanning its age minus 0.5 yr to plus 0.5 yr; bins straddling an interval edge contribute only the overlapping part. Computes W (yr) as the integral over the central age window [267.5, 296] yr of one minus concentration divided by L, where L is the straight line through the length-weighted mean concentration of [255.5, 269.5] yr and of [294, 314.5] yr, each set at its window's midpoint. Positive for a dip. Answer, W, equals -3.8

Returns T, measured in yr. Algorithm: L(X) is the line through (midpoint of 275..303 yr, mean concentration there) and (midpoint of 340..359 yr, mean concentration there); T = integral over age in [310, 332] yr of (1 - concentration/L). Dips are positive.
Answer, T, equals 6.81 yr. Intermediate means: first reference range 4.19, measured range 2.78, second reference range 3.9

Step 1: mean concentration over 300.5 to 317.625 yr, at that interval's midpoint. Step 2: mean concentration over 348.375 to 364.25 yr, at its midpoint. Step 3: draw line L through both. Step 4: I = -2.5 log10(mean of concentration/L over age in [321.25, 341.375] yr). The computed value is 0.23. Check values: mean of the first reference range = 2.86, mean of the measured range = 2.88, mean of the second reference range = 4.4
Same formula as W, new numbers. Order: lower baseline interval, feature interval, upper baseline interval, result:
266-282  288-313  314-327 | -0.4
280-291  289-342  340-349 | 9.2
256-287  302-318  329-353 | 4.1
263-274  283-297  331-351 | -0.7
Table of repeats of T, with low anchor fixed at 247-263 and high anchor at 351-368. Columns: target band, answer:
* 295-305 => 1.3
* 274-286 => -0.2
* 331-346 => 5.0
